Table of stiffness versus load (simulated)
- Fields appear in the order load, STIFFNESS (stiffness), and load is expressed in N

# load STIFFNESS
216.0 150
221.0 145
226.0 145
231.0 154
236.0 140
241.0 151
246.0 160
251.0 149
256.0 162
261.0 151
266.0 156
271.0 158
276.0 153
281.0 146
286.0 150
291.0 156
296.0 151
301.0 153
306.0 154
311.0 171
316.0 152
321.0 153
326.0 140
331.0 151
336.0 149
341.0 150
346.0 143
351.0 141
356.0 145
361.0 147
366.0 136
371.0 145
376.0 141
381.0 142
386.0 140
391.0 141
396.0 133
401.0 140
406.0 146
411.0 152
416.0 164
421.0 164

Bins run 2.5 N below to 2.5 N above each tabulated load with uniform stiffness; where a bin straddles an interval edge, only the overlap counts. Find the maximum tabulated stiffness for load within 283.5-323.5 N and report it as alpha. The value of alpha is 171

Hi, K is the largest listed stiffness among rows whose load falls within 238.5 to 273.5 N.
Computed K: 162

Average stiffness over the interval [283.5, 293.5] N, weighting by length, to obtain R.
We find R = 153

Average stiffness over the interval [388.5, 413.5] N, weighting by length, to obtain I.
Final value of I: 142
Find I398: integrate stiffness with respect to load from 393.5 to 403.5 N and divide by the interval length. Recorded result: 136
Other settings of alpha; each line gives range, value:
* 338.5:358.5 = 150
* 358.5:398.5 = 147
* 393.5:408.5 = 146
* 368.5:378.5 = 145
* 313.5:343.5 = 153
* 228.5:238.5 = 154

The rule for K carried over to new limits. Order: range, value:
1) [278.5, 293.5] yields 156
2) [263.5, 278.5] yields 158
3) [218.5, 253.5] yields 160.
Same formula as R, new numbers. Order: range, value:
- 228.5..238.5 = 147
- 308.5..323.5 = 159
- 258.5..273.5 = 155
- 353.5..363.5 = 146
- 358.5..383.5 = 142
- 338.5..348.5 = 146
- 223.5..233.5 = 150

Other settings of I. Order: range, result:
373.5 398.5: 139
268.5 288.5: 152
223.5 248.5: 150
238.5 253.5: 153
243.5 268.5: 156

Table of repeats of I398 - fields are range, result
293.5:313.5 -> 157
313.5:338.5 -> 149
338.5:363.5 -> 145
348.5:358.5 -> 143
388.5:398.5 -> 137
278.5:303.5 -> 151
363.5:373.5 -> 140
